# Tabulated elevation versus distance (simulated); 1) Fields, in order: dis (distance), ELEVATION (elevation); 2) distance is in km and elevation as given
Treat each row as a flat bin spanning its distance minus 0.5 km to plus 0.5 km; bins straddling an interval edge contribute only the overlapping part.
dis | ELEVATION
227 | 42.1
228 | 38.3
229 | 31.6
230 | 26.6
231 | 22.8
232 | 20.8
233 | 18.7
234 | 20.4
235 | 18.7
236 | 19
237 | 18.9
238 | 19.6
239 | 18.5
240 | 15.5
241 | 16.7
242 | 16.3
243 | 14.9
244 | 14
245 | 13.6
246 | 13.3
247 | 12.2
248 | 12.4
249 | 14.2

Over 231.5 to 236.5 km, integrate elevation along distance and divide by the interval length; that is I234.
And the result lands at 19.5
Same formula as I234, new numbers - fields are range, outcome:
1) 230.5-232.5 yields 21.8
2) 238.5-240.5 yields 17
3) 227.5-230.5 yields 32.2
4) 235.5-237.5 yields 18.9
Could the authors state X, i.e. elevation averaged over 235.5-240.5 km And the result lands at 18.3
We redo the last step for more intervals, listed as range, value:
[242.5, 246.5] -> 13.9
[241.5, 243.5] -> 15.6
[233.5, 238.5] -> 19.3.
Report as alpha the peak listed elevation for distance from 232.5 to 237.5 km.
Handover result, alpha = 20.4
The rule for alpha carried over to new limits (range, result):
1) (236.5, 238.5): 19.6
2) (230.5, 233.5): 22.8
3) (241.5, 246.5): 16.3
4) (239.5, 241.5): 16.7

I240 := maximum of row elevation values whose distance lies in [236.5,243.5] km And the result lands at 19.6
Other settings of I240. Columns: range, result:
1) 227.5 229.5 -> 38.3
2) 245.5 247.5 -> 13.3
